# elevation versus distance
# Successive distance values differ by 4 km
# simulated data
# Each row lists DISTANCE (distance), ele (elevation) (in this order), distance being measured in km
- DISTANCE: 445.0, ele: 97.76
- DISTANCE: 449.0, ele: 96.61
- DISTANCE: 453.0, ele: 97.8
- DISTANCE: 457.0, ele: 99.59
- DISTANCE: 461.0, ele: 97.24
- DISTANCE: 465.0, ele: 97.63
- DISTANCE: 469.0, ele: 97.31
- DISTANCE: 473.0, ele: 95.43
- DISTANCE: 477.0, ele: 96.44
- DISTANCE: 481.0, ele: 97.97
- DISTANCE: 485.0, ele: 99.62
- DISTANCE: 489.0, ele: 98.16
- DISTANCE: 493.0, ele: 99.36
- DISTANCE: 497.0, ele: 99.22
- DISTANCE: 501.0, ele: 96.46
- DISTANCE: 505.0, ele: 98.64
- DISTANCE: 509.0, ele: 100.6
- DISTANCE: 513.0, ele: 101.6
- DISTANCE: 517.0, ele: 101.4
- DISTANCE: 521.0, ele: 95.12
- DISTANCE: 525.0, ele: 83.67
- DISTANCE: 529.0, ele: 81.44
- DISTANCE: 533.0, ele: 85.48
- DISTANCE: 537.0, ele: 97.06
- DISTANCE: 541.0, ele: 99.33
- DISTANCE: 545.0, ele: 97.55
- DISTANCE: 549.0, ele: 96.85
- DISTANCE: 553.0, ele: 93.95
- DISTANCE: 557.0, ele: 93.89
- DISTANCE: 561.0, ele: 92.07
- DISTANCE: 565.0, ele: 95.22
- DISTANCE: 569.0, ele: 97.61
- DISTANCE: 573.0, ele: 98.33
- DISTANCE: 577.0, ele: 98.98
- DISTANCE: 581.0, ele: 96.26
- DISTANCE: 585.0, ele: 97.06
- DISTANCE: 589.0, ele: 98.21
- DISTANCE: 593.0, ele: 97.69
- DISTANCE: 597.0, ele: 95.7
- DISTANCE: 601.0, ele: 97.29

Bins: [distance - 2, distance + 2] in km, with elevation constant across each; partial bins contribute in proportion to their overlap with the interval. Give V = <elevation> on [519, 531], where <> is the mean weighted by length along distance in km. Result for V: 86.7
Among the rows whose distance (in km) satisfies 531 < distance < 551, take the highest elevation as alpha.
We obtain 99.33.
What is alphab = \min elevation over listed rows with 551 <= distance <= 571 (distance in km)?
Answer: 92.07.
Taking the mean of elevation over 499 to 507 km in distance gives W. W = 97.5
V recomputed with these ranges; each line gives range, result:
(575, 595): 97.6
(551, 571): 94.5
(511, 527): 95.4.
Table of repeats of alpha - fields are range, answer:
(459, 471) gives 97.63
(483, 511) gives 100.6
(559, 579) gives 98.98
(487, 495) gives 99.36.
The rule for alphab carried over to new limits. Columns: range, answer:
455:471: 97.24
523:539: 81.44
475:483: 96.44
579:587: 96.26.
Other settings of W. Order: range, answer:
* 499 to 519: 99.7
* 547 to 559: 94.9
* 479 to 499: 98.9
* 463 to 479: 96.7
